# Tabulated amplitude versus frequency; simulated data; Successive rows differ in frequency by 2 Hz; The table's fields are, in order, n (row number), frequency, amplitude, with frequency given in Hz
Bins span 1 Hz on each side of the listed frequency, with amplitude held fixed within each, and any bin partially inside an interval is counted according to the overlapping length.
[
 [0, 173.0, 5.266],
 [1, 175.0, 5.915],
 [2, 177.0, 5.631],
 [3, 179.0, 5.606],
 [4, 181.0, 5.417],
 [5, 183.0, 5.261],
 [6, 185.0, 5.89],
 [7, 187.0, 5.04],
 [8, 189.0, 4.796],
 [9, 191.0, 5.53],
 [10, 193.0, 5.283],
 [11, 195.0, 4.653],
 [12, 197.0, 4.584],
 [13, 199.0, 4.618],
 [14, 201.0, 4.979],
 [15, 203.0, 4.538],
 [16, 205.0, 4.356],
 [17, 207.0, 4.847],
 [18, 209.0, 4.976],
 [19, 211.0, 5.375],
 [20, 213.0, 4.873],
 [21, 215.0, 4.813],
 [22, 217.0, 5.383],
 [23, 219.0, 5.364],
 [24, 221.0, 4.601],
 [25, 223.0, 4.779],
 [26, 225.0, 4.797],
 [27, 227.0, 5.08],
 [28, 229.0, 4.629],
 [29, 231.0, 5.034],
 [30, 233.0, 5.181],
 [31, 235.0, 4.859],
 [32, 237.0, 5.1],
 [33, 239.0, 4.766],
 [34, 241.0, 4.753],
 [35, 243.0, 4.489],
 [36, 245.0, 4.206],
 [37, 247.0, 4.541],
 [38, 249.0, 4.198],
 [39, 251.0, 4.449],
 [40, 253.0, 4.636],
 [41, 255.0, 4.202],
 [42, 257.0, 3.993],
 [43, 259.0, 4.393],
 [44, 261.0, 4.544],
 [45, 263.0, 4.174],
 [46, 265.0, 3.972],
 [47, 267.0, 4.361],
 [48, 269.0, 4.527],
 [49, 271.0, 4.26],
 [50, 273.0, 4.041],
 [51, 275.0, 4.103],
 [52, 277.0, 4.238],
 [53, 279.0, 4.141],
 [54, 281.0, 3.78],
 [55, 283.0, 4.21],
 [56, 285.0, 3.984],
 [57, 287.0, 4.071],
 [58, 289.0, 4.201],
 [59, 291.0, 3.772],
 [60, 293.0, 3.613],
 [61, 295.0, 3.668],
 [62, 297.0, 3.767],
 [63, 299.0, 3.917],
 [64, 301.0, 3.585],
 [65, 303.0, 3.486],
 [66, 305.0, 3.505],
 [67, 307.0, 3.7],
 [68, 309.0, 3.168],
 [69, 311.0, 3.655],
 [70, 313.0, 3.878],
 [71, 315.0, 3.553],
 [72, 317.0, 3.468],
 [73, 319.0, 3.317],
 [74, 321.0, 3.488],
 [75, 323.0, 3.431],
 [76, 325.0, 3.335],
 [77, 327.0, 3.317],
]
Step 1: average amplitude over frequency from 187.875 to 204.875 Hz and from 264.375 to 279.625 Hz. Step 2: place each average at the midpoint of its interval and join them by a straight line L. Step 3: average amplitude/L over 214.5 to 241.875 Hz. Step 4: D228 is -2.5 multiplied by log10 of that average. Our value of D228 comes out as -0.08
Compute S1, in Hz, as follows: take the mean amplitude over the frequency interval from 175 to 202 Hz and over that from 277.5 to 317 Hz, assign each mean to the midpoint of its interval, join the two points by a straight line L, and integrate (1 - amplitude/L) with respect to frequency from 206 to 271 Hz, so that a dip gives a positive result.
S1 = -1.9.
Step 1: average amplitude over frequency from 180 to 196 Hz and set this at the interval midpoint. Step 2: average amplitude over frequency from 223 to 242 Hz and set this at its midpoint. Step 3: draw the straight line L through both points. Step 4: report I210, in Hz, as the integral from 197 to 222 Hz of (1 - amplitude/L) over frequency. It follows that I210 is 0.9 Hz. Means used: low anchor 5.23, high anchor 4.9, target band 4.88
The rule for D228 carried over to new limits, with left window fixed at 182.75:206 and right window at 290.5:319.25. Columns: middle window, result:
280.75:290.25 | -0.06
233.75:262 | -0.05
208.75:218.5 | -0.09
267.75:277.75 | -0.06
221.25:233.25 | -0.08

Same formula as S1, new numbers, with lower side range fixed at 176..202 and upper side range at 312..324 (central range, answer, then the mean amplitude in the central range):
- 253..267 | 0.04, 4.25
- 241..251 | 0.09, 4.41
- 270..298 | -0.21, 3.99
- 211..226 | -0.54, 4.97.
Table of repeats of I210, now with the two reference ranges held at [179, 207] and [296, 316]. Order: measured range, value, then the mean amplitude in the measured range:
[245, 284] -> -1.1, 4.25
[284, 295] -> -0.2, 3.9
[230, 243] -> -1.3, 4.91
